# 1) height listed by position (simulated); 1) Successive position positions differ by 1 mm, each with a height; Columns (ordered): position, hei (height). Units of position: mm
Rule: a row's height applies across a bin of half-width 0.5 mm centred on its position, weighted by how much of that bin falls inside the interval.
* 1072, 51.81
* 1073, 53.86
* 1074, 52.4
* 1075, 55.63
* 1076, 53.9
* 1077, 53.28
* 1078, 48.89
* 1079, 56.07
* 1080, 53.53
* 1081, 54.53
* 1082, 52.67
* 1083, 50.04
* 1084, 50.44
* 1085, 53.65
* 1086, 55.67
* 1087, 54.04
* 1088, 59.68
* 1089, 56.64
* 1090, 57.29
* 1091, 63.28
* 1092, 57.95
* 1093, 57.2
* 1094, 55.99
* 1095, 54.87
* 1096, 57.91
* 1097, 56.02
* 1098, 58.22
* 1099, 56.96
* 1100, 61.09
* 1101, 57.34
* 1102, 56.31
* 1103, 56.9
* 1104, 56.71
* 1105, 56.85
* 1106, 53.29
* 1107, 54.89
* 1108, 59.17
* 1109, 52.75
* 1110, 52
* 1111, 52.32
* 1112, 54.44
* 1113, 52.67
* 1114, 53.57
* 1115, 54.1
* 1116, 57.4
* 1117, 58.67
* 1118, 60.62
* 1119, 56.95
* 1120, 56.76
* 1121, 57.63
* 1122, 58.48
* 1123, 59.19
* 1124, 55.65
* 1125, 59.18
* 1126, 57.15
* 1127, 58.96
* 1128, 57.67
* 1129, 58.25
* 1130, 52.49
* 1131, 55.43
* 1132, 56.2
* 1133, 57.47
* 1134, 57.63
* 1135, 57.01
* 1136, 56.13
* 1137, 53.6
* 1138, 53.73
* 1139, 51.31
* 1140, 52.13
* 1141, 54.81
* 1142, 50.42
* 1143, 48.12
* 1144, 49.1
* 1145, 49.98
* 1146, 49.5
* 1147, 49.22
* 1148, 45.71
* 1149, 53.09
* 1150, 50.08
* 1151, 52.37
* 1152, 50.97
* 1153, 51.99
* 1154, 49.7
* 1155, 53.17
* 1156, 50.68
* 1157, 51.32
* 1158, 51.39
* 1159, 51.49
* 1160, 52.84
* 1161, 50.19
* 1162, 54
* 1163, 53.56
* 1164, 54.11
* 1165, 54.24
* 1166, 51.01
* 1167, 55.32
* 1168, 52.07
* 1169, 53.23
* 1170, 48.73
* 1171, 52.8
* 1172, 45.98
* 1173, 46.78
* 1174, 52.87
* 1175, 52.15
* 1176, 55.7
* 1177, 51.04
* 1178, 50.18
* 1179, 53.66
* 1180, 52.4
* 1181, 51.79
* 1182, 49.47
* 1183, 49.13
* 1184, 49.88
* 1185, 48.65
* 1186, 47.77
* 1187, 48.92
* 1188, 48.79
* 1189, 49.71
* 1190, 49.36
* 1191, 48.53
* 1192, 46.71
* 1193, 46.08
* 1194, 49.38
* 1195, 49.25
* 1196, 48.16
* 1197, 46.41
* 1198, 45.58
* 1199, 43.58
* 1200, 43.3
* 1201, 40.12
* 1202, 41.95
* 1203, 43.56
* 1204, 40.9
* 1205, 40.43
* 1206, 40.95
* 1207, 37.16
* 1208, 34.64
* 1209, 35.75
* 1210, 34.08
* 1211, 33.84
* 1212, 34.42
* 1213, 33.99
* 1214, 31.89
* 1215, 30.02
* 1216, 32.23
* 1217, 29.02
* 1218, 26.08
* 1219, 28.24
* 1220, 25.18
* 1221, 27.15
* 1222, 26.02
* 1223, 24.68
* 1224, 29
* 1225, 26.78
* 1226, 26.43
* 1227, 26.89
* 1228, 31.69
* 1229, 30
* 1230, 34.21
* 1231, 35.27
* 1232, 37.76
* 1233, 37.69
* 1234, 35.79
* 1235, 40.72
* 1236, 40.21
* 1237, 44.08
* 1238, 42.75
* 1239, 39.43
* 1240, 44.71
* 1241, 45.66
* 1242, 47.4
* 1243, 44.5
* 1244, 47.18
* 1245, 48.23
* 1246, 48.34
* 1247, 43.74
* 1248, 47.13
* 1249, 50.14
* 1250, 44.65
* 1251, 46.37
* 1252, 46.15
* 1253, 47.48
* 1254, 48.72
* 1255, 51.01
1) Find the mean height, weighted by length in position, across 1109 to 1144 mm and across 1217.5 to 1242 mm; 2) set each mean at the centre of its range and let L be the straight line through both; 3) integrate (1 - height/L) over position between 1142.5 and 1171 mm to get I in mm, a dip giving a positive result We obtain -1.4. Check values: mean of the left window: 55.4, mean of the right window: 33.9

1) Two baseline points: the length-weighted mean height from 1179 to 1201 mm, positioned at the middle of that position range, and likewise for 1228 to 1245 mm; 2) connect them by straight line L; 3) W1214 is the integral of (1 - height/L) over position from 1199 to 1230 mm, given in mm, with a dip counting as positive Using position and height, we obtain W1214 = 7.8 mm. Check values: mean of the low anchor 48.2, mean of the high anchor 40.4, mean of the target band 33.1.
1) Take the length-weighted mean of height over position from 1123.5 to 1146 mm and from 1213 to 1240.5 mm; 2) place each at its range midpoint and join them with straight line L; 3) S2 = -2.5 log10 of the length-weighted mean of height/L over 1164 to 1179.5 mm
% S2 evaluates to -0.13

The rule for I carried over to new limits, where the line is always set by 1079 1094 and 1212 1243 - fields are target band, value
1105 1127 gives -2.24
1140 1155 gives -1.42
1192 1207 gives -2.31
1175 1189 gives -3.33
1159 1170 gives -2.34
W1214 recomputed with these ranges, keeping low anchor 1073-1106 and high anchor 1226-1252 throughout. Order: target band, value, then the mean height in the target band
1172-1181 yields -0.8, 51.5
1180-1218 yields 2.3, 42.5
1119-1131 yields -1.2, 57.3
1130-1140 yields -0.8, 55.1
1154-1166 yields -0.9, 52.3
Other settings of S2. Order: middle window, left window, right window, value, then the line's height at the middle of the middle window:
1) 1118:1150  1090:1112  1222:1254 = -0.04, 52.5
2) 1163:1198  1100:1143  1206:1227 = -0.25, 40.1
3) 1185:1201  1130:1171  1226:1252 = -0.01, 47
